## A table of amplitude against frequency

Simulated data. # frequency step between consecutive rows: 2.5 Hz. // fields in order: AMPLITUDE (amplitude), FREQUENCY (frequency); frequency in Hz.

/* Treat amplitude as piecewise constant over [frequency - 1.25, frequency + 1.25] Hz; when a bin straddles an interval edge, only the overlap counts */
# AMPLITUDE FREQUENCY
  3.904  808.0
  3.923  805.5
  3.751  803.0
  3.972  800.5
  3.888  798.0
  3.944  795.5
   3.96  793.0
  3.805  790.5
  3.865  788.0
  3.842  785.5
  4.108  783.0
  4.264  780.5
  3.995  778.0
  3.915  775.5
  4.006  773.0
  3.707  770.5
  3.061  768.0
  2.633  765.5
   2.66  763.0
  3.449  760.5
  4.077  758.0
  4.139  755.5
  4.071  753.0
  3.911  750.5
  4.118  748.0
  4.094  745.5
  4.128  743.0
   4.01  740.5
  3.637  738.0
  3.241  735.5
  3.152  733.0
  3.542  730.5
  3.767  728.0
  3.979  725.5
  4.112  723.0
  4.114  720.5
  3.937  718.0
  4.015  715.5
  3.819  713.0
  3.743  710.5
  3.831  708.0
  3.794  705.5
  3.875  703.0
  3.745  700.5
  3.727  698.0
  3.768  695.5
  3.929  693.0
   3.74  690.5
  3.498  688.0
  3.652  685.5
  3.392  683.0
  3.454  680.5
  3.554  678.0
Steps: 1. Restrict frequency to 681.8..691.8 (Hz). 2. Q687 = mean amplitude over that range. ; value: 3.57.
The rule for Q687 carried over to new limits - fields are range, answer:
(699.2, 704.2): 3.81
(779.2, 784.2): 4.18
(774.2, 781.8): 4.06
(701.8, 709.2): 3.83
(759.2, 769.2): 2.96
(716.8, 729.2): 3.98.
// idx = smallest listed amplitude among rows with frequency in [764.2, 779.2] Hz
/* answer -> 2.633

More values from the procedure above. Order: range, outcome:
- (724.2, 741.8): 3.152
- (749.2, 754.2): 3.911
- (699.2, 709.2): 3.745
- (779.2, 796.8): 3.805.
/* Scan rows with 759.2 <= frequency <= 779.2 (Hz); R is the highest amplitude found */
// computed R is 4.006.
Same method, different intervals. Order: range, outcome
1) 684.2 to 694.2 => 3.929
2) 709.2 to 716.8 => 4.015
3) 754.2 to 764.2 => 4.139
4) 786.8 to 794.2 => 3.96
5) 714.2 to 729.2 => 4.114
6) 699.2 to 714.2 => 3.875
